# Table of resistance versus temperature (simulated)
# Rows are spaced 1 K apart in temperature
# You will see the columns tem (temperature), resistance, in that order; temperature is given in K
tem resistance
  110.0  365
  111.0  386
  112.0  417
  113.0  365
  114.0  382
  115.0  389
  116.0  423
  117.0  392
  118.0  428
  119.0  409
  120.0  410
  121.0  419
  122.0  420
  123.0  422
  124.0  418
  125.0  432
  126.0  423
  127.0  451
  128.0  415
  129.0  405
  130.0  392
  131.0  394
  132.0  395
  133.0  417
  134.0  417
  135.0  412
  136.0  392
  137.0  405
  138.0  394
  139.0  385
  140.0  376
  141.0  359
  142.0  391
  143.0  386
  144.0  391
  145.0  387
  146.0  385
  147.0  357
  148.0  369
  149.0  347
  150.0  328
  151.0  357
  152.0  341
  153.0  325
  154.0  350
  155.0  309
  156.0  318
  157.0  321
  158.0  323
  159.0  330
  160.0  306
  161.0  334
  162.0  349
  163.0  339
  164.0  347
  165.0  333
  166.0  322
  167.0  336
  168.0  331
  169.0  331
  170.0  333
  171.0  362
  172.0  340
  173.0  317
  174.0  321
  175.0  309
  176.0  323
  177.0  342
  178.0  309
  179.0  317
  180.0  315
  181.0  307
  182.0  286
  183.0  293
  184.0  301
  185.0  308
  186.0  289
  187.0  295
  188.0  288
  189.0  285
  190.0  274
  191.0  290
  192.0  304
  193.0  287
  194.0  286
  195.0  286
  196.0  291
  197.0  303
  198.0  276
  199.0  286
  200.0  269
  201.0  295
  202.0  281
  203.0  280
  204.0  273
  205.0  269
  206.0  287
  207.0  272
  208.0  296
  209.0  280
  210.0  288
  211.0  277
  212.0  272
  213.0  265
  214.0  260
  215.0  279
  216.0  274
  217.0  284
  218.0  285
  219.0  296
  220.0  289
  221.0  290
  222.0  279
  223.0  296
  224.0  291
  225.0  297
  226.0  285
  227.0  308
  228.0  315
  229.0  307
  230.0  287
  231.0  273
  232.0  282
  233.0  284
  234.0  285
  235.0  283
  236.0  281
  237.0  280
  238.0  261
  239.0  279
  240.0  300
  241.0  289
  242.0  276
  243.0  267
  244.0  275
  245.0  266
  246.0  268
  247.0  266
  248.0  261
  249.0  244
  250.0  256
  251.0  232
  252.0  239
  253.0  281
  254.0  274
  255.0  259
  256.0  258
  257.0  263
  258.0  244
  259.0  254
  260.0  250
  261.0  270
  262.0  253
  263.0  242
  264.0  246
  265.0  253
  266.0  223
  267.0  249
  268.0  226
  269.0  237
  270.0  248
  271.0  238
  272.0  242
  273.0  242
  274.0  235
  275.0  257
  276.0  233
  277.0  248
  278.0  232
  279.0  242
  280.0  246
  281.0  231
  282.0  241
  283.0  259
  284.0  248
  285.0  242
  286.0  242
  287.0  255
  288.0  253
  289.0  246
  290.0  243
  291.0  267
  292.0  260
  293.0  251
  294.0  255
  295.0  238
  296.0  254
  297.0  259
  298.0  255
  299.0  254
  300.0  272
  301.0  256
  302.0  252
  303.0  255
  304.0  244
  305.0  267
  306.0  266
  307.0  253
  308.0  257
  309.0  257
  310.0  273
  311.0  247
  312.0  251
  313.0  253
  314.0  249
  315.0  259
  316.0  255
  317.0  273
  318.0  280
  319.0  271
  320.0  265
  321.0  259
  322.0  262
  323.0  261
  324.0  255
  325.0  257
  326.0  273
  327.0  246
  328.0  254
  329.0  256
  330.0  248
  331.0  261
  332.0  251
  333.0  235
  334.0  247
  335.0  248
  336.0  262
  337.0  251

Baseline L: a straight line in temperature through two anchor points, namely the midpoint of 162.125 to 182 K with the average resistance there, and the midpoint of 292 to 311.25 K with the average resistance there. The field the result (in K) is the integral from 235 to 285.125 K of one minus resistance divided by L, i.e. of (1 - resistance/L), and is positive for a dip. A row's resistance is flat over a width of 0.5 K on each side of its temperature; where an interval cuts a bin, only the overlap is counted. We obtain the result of 4.4 K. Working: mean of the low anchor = 327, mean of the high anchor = 256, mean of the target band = 254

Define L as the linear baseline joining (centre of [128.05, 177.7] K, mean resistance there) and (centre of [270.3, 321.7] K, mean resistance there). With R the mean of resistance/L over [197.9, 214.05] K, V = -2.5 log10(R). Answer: 0.14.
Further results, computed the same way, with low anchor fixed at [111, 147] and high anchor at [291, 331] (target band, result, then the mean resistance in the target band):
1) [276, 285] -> 0.16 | 243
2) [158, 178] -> 0.12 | 331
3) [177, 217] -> 0.21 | 288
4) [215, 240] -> 0.13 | 287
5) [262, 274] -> 0.21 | 241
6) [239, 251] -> 0.16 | 269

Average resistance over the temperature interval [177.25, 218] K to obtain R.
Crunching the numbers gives 287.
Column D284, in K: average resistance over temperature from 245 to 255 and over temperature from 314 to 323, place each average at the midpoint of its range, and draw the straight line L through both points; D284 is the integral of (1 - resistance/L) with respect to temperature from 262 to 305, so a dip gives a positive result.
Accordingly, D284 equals 2.31 K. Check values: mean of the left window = 258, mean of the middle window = 247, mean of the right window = 264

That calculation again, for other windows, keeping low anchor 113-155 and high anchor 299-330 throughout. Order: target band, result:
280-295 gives 1.60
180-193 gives 2.17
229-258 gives 3.78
